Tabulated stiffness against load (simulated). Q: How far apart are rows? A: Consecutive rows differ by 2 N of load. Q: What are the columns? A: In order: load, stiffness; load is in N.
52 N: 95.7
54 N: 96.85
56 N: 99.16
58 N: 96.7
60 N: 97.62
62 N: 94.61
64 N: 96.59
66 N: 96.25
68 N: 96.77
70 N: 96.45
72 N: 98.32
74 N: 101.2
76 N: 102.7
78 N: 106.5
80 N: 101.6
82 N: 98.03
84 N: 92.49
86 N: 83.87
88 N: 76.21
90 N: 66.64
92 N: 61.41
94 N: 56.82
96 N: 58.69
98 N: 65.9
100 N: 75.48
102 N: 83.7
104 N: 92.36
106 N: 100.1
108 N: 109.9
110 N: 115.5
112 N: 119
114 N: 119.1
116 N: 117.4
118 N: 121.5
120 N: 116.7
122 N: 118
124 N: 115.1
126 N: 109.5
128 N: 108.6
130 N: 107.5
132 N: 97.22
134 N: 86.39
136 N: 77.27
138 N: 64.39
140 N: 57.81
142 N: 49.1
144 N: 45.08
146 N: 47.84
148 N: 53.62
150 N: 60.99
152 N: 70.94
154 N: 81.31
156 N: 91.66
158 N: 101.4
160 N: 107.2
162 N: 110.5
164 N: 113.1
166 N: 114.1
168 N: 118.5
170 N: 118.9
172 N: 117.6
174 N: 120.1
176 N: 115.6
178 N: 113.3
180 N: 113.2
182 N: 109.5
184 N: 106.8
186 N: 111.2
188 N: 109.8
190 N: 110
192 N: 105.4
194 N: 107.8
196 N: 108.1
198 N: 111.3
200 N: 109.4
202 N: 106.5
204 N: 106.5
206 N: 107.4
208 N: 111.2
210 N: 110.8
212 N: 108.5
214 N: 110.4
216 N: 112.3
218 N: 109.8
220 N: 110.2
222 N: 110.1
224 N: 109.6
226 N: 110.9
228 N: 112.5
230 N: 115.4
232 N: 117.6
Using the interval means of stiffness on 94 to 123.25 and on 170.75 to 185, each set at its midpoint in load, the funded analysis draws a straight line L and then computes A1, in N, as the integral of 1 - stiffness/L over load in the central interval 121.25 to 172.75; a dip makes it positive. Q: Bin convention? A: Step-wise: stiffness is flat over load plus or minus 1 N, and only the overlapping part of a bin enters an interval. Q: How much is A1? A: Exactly 8.5 N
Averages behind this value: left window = 99.6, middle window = 89.9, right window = 114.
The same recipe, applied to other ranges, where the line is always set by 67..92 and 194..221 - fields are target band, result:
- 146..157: 3.5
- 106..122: -3.2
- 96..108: 1.5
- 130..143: 3.2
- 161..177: -1.8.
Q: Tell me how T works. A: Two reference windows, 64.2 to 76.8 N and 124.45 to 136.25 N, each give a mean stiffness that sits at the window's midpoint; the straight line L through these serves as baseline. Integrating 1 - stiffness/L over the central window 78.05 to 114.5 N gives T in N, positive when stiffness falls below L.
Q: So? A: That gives 4.19 N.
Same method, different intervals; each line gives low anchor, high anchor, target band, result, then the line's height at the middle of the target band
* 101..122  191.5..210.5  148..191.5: 1.85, 109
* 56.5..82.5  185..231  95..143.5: 3.74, 103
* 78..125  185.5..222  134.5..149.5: 6.38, 100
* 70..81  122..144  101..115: -1.90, 93.2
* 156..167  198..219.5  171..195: -0.72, 108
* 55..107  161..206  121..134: -1.15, 98.9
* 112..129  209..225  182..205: 0.64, 112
